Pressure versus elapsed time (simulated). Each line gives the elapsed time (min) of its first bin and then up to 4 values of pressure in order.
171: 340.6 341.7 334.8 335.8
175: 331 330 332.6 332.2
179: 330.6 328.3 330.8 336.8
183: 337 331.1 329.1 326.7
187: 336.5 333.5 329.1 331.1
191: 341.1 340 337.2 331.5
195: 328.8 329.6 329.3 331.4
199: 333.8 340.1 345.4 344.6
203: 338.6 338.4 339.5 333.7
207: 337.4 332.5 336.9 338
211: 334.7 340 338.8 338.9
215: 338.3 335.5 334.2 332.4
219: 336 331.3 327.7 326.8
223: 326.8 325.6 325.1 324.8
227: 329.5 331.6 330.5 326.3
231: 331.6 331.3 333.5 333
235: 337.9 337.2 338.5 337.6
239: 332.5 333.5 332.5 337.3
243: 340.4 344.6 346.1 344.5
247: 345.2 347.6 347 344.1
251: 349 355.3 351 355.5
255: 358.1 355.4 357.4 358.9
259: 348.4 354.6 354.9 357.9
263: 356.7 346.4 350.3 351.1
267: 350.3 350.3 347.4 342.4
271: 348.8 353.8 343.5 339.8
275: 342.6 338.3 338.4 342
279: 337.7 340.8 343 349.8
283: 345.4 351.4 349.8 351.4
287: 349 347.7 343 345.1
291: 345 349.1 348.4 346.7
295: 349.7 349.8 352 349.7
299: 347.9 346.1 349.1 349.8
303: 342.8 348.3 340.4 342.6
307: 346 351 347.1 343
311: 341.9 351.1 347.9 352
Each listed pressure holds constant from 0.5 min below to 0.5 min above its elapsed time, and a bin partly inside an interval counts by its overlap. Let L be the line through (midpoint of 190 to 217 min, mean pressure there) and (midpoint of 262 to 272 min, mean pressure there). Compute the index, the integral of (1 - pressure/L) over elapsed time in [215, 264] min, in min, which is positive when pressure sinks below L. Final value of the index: 0.6 min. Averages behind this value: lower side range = 337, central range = 340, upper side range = 350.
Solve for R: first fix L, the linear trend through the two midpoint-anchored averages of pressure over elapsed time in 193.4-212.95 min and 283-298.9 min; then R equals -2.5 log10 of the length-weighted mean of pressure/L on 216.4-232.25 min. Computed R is 0.03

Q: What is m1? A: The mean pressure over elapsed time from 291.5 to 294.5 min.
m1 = 348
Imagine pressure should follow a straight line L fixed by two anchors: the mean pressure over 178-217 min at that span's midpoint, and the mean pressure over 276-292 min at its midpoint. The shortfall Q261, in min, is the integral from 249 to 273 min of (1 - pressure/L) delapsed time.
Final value -0.7 min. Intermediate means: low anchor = 335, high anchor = 345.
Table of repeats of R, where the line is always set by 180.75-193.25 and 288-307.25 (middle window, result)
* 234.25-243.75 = 0.011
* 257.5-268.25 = -0.031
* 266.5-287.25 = -0.003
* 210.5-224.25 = 0.013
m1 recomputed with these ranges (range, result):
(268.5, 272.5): 348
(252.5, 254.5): 353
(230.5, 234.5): 332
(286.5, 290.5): 346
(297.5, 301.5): 348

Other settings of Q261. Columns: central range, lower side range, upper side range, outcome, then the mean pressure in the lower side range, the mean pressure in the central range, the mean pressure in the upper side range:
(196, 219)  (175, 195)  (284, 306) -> -0.1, 333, 337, 348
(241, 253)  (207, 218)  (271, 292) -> -0.2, 337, 345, 345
